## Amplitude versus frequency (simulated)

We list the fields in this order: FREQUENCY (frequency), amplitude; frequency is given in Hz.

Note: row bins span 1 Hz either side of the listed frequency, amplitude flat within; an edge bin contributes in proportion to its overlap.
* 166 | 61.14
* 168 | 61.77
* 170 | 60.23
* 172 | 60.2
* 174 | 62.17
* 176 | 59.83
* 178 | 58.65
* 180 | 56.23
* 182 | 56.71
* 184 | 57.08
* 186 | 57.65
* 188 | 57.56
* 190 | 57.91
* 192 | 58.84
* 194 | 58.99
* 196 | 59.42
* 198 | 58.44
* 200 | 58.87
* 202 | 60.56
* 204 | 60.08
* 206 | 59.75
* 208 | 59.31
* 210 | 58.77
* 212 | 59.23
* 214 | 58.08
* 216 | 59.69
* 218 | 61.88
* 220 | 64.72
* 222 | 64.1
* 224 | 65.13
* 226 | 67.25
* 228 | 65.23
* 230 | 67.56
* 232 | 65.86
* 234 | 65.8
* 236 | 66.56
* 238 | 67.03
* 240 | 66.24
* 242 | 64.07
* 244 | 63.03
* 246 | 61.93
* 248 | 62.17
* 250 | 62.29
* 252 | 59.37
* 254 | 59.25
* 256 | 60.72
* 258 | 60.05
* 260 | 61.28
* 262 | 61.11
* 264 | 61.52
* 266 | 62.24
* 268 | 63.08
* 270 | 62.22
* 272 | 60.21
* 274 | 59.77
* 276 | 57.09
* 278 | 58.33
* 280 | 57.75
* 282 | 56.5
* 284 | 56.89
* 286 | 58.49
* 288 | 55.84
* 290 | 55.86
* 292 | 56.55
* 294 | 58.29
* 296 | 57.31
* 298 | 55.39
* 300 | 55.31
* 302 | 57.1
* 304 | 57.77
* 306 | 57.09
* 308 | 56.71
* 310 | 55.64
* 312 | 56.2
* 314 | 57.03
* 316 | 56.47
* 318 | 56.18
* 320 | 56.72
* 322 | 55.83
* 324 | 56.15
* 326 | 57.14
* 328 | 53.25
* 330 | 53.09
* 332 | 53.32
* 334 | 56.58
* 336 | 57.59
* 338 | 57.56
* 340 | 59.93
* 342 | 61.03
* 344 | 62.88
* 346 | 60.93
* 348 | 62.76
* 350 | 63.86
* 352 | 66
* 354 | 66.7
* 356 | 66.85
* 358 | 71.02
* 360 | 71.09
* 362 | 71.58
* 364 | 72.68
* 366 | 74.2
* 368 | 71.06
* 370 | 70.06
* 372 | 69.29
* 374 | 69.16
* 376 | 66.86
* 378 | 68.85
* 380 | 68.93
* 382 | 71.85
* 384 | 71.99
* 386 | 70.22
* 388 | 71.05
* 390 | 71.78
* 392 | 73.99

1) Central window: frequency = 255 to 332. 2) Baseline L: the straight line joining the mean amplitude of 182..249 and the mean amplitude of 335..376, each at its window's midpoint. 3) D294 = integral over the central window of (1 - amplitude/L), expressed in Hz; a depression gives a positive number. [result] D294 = 7.9 Hz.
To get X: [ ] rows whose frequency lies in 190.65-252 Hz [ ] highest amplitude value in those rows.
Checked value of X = 67.56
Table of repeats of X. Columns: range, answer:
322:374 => 74.2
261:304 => 63.08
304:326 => 57.77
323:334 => 57.14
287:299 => 58.29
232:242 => 67.03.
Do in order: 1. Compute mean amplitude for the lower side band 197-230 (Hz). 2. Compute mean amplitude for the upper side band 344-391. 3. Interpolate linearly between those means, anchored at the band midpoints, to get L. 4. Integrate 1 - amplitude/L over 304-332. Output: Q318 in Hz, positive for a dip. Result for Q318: 4.5 Hz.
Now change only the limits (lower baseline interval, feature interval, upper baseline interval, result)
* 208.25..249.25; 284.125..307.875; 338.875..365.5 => 2.98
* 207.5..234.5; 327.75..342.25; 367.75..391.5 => 2.48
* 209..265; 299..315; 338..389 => 2.19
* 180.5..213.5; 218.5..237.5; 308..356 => -2.30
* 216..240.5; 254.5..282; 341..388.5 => 2.48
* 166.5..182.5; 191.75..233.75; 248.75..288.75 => -1.39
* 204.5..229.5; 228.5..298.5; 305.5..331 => -1.90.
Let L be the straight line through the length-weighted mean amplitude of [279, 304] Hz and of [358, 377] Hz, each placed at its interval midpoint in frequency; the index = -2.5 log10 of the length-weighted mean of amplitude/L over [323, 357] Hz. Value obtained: 0.10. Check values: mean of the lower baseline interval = 56.8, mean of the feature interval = 59.7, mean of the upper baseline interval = 70.7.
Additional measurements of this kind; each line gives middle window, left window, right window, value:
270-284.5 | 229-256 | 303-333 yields 0.033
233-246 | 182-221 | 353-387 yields -0.060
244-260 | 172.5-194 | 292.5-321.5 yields -0.066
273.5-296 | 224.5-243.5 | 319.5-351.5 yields 0.087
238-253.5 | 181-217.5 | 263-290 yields -0.070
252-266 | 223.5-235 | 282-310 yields 0.023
